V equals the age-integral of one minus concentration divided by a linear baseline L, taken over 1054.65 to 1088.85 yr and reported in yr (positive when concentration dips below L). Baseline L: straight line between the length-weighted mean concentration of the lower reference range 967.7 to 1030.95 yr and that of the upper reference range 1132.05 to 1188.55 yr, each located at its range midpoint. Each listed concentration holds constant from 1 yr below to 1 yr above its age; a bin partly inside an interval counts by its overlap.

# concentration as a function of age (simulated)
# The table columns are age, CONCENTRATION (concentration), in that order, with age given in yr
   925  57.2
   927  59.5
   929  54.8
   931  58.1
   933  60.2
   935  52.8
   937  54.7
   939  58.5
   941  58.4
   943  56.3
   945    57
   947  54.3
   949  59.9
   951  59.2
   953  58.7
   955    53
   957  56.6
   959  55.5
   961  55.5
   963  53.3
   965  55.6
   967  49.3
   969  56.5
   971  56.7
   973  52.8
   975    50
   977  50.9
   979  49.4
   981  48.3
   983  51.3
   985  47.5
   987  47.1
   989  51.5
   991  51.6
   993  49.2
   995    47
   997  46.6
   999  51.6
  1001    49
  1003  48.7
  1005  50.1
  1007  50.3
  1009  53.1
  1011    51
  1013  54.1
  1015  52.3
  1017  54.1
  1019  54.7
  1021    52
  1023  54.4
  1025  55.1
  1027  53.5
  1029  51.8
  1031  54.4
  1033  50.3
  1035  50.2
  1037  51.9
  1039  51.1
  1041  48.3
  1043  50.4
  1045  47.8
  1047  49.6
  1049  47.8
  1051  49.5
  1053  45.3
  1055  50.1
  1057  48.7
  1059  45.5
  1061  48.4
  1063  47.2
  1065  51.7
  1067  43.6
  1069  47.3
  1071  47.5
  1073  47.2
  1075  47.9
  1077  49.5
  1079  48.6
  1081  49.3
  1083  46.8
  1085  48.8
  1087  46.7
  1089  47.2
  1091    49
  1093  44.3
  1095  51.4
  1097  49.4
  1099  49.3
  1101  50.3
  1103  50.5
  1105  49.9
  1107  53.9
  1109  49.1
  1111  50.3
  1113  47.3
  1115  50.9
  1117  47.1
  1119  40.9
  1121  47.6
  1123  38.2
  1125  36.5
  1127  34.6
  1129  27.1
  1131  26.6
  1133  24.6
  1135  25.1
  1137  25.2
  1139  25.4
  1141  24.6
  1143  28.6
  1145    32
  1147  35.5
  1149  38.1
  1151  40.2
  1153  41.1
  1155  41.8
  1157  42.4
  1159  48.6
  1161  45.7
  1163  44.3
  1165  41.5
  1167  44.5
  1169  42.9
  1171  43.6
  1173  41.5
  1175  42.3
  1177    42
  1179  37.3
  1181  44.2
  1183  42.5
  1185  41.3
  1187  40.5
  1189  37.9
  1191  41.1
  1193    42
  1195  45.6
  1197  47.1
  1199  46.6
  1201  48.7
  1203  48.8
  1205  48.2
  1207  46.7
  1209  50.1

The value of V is -1.85 yr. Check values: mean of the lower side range 51.4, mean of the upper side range 38.1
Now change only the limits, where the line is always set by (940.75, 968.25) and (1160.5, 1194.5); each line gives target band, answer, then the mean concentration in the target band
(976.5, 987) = 0.96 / 49.2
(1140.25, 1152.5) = 2.87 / 33.7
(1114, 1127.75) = 0.96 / 42.4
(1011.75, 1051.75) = -0.46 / 51.7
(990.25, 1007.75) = 1.25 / 49.3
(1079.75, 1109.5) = -1.19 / 49.1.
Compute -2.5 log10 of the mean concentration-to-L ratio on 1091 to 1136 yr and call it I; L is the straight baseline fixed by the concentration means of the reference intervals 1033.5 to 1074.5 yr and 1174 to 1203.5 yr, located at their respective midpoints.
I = 0.08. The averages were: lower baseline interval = 48.5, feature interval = 43.1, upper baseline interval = 43.1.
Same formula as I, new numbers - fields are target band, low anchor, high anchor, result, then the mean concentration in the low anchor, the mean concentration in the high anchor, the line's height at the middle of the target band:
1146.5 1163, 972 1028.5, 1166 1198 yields 0.04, 51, 42.3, 43.6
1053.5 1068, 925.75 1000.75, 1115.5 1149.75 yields -0.15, 53.7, 33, 41.8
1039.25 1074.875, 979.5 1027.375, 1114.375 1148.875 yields -0.11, 51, 33.5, 43.6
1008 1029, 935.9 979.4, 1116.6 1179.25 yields -0.08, 55.2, 37.3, 49.5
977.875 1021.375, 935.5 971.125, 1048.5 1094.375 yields 0.05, 56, 47.8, 52.8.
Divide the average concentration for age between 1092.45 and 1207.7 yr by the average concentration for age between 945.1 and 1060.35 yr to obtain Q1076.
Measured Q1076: 0.8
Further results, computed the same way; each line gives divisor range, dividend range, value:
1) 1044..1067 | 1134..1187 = 0.80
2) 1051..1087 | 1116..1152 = 0.69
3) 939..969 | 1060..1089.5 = 0.85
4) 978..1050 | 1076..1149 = 0.82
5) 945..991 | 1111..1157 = 0.67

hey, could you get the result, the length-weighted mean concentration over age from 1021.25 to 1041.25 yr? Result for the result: 52.2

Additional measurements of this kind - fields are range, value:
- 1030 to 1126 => 48.2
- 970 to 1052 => 50.9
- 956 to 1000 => 51.5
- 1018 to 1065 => 50.4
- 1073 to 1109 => 48.9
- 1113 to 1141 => 34.7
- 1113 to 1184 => 38.3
